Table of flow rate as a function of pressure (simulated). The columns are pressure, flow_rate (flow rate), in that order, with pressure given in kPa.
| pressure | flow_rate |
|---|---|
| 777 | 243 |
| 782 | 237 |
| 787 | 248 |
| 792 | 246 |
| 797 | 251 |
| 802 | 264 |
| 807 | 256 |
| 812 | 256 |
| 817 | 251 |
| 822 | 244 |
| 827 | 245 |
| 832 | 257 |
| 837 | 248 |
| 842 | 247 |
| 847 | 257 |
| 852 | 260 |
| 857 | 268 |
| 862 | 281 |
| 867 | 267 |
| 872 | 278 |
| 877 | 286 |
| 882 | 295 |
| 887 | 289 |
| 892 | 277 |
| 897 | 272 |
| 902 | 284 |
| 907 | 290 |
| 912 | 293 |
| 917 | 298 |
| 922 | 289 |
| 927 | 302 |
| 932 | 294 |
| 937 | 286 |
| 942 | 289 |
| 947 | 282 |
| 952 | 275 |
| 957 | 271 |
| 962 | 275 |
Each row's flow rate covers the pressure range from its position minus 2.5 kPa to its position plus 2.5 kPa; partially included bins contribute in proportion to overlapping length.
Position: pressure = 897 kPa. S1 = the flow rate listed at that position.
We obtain 272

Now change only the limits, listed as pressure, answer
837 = 248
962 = 275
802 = 264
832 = 257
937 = 286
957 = 271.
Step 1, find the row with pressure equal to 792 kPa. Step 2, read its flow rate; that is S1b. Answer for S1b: 246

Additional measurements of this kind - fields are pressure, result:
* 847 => 257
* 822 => 244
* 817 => 251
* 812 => 256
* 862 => 281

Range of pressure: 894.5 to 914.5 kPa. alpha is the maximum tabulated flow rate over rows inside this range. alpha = 293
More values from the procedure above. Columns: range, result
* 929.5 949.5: 294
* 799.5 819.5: 264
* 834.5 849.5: 257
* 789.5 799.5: 251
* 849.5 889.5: 295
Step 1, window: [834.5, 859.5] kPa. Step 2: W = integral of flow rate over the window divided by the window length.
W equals 256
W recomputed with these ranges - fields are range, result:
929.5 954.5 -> 285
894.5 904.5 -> 278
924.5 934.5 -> 298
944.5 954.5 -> 278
